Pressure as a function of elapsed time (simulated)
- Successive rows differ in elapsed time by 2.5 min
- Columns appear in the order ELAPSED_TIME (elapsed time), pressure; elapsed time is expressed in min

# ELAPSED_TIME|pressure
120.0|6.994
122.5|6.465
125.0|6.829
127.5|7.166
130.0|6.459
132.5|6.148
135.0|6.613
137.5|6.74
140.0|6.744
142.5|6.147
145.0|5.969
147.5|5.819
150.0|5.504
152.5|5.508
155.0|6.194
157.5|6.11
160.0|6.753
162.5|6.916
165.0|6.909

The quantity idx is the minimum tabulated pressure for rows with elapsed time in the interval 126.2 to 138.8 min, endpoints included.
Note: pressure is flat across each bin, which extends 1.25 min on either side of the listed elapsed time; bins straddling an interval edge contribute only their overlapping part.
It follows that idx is 6.148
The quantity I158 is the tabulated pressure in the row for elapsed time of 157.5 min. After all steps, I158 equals 6.11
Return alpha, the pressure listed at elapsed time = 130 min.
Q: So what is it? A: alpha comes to 6.459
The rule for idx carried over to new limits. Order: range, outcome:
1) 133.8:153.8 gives 5.504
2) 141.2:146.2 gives 5.969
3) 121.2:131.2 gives 6.459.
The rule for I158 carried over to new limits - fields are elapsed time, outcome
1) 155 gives 6.194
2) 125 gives 6.829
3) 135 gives 6.613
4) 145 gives 5.969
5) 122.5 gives 6.465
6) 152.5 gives 5.508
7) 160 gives 6.753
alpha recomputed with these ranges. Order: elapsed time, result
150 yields 5.504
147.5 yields 5.819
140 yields 6.744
